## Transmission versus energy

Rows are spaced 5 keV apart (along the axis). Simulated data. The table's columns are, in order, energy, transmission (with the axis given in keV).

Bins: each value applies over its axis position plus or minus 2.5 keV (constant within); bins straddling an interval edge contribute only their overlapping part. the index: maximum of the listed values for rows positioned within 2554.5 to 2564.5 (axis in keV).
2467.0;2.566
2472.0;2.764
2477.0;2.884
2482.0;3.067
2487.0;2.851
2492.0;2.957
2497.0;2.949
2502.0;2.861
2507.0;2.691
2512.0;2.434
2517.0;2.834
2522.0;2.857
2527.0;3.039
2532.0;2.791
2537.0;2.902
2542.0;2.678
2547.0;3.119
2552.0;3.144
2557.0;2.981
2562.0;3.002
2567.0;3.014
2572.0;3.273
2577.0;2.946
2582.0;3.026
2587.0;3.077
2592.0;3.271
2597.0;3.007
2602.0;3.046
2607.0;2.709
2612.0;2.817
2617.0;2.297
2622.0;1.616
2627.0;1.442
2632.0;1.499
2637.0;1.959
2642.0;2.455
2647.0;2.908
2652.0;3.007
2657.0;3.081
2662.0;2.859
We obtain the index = 3.002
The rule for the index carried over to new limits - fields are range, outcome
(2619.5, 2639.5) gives 1.959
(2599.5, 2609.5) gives 3.046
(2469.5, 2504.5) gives 3.067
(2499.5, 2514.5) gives 2.861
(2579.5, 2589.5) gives 3.077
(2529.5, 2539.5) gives 2.902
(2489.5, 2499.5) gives 2.957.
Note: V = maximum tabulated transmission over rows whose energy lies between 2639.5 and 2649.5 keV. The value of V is 2.908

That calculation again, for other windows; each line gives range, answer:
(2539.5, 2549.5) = 3.119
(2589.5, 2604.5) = 3.271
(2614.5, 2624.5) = 2.297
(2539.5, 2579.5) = 3.273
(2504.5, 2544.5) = 3.039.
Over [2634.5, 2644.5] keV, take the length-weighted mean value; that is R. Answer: 2.21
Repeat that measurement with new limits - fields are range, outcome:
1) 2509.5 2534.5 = 2.79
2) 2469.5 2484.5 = 2.91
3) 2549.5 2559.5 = 3.06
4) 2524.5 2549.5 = 2.91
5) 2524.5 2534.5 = 2.92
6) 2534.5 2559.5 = 2.96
